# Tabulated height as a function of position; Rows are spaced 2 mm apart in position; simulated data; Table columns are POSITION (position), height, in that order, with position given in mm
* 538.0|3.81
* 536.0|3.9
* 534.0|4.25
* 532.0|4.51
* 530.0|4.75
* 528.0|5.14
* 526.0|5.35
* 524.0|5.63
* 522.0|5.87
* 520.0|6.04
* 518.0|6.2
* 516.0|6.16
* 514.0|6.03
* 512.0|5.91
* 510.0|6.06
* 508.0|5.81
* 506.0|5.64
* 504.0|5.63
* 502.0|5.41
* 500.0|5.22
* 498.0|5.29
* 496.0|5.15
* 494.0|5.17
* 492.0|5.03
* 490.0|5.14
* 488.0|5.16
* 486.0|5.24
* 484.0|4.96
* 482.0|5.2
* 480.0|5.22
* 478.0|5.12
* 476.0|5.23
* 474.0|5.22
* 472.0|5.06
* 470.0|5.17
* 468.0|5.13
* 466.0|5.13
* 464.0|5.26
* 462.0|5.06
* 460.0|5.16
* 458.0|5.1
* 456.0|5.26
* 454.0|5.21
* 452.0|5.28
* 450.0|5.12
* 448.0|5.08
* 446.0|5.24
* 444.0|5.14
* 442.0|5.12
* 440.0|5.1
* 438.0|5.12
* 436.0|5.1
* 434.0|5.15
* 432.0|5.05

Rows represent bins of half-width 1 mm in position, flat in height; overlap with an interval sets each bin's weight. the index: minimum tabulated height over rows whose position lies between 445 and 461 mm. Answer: 5.08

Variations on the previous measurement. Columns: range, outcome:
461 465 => 5.06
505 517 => 5.64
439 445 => 5.1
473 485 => 4.96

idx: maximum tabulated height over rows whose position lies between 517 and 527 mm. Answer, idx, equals 6.2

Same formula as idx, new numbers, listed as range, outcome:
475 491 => 5.24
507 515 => 6.06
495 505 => 5.63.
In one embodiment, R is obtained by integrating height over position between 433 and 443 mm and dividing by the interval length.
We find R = 5.12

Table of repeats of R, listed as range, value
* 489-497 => 5.12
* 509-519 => 6.07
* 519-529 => 5.61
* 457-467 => 5.14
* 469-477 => 5.17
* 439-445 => 5.12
